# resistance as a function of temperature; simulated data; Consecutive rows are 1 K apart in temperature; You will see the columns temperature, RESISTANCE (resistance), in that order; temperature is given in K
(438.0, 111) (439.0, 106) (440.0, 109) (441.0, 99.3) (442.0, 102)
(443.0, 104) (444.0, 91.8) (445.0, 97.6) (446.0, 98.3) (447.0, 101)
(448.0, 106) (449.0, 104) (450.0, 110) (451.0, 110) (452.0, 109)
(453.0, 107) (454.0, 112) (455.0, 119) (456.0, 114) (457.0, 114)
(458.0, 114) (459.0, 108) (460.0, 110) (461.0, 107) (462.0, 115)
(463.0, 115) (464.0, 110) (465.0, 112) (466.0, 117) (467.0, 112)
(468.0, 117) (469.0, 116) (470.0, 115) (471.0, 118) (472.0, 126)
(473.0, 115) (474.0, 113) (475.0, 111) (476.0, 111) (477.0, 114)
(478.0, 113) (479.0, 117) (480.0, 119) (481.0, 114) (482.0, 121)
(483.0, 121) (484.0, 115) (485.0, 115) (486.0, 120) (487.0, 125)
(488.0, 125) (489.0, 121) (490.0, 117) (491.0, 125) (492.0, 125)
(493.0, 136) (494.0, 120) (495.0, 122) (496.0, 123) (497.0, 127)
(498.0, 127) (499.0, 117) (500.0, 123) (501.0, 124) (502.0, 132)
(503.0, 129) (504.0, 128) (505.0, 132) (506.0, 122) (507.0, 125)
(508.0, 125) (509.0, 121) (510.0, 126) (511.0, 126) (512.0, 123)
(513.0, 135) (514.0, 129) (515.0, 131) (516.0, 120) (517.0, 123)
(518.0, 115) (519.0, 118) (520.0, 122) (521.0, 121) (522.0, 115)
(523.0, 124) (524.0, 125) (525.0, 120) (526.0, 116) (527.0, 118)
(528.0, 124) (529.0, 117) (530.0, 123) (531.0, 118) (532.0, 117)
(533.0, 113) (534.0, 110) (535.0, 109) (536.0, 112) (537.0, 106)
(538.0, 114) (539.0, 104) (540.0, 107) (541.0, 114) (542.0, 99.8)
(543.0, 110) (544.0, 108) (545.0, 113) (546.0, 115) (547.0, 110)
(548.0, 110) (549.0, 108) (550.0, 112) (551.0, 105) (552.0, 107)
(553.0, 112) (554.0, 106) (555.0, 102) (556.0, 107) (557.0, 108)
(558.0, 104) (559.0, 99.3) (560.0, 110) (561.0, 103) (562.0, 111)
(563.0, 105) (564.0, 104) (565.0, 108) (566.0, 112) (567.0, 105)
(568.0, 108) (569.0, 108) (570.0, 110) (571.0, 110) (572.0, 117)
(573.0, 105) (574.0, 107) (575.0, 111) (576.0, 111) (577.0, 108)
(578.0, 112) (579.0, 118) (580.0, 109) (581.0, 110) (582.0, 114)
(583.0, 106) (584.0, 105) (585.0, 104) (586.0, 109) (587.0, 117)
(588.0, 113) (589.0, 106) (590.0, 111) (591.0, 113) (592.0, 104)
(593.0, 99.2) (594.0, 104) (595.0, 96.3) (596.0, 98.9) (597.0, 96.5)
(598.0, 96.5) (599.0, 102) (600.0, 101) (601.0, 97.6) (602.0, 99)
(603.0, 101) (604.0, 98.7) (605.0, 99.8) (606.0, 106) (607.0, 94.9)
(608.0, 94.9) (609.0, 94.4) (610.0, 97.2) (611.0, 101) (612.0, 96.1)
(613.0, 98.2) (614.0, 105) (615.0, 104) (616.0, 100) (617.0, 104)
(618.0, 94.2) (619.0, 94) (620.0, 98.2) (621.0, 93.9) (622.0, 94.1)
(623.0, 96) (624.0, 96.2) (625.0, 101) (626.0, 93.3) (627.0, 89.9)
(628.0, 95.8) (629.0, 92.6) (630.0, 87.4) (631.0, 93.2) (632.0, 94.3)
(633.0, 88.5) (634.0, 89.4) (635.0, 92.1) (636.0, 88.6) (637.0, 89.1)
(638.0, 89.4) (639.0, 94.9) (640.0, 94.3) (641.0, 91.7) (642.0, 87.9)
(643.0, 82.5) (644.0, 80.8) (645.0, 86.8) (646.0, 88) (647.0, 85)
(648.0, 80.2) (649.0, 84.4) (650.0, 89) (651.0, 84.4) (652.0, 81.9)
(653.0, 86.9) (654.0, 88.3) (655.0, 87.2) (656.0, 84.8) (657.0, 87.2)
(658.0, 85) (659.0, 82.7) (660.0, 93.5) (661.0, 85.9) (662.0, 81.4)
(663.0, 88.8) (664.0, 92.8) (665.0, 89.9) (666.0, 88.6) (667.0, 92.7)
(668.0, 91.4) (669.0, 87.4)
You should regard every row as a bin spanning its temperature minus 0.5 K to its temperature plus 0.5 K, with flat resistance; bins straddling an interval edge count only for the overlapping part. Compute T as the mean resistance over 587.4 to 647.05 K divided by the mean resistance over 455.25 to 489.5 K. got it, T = 0.8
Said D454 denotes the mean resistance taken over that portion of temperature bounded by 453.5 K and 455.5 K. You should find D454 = 116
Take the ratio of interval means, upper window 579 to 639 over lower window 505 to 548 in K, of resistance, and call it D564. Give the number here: 0.84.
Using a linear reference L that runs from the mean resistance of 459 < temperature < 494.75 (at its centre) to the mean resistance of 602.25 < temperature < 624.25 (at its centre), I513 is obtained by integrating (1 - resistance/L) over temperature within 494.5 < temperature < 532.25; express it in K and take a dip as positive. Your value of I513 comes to -3.8 K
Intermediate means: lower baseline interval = 117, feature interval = 123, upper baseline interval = 98.3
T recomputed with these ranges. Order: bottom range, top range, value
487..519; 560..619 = 0.84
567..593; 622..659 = 0.81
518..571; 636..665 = 0.78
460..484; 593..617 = 0.86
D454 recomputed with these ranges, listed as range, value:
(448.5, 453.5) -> 108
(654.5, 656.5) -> 86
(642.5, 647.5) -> 84.6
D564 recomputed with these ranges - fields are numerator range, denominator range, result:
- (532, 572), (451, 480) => 0.95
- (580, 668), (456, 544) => 0.80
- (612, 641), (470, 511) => 0.78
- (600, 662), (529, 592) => 0.84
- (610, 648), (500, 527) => 0.75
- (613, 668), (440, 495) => 0.80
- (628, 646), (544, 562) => 0.83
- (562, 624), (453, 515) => 0.87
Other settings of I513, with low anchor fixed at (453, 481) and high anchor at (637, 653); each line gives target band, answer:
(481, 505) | -2.9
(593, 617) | -1.7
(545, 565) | -1.4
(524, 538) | -1.6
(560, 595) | -4.1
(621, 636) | -0.6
